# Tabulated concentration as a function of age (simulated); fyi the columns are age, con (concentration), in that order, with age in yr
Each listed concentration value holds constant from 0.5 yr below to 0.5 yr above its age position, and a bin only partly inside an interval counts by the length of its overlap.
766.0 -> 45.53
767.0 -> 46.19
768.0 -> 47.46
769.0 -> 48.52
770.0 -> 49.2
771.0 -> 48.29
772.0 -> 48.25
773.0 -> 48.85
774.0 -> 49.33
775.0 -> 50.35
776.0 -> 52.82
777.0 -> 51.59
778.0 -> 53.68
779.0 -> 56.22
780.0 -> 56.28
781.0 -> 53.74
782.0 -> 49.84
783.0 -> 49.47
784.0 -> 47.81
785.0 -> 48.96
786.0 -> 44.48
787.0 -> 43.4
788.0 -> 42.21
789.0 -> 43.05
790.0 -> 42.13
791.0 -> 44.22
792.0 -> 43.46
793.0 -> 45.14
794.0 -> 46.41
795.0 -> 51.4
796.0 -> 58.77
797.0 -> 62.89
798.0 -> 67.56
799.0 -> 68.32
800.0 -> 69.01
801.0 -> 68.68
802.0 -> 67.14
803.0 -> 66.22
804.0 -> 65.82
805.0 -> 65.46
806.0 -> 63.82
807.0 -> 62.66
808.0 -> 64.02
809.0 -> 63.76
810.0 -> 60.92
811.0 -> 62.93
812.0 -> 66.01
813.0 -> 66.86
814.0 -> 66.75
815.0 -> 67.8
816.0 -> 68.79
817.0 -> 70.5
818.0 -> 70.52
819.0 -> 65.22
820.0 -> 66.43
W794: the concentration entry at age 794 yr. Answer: 46.41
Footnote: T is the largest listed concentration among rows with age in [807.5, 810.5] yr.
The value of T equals 64.02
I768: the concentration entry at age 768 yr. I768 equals 47.46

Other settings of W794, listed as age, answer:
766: 45.53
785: 48.96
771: 48.29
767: 46.19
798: 67.56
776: 52.82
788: 42.21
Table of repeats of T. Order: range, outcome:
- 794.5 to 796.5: 58.77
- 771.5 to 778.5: 53.68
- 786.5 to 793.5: 45.14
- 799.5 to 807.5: 69.01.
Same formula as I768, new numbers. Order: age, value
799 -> 68.32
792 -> 43.46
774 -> 49.33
